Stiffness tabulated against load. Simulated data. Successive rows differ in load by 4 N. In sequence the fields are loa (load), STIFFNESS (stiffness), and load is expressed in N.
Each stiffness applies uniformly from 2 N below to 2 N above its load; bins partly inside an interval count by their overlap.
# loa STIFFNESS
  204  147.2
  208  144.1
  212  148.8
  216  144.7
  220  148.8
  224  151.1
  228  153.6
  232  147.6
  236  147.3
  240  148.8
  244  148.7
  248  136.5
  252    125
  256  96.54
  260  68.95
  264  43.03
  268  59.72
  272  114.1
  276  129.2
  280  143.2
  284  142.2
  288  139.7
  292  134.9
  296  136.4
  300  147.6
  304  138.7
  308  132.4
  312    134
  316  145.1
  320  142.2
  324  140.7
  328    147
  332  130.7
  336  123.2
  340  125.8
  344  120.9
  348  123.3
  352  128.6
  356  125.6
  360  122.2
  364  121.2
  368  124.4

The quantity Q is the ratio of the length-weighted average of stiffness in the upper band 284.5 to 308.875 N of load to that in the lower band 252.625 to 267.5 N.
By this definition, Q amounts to 1.88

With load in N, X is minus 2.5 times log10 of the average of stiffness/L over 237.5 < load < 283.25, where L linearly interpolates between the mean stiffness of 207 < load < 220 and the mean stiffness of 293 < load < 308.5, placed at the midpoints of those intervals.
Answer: 0.27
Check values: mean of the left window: 146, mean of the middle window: 112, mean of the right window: 139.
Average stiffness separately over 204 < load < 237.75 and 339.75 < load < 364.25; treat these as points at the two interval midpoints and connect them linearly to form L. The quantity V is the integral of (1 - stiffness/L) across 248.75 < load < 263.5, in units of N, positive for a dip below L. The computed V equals 4.91 N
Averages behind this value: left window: 148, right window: 124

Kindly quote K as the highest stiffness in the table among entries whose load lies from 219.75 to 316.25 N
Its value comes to 153.6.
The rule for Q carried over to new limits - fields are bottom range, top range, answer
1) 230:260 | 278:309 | 1.06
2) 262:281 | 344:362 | 1.30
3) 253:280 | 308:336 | 1.52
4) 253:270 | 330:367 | 1.77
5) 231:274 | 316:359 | 1.18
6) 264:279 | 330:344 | 1.31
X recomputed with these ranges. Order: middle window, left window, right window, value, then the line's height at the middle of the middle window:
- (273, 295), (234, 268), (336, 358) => -0.180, 116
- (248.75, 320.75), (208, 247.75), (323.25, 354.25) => 0.146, 139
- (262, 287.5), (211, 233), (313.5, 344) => 0.305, 142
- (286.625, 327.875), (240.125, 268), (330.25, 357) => -0.198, 116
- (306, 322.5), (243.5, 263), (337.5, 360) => -0.165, 119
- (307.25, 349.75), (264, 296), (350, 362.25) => -0.087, 123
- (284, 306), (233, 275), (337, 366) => -0.202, 116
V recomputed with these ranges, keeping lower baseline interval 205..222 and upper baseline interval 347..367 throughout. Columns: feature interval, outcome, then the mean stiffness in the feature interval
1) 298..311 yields -0.7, 139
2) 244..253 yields 0.4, 135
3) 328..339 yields -0.2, 130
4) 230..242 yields -0.4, 148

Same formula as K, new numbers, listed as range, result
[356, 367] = 125.6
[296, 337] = 147.6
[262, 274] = 114.1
